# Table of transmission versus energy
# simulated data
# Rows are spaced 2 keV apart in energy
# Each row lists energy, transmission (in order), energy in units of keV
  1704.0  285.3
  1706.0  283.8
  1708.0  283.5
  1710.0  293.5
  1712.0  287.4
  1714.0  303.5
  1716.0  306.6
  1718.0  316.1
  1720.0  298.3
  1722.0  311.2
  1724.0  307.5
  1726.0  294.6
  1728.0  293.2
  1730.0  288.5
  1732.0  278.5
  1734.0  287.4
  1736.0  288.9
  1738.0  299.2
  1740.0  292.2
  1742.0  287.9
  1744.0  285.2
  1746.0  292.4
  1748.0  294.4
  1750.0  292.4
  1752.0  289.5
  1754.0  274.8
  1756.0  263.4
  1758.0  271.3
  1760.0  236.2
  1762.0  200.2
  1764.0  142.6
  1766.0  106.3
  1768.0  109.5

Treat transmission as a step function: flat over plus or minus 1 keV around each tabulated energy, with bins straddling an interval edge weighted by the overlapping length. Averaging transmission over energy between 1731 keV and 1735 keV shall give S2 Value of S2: 283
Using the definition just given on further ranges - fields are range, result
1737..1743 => 293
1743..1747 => 289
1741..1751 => 290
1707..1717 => 295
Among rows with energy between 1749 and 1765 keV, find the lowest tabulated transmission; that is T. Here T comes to 142.6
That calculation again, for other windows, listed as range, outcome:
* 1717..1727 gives 294.6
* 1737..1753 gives 285.2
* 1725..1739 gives 278.5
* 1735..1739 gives 288.9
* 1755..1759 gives 263.4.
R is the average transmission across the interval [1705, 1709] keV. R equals 284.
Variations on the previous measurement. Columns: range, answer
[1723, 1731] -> 296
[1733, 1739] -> 292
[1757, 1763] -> 236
